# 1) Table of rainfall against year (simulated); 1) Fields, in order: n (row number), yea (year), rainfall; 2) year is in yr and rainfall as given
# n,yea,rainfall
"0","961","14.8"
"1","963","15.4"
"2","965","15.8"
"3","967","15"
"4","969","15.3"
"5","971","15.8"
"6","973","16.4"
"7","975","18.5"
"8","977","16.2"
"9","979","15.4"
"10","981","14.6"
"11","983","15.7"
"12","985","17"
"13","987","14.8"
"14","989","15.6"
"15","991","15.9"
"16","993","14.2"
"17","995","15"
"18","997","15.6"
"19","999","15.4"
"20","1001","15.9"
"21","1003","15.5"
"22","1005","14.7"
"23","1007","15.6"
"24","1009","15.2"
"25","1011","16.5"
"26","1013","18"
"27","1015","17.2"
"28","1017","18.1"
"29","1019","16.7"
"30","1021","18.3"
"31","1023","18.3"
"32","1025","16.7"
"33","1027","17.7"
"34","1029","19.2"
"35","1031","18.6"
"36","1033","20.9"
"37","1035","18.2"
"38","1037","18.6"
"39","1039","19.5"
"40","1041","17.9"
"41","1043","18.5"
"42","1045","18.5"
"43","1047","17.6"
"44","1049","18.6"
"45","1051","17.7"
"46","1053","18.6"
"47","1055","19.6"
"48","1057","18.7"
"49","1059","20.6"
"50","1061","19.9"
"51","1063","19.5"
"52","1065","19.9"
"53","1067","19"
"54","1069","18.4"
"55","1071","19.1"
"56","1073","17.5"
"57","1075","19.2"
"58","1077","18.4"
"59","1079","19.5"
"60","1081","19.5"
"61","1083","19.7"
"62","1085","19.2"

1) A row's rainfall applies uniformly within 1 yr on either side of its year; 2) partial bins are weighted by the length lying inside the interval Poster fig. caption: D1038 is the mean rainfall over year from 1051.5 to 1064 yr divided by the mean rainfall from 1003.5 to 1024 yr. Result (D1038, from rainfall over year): 1.2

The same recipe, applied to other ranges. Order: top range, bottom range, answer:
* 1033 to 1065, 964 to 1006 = 1.21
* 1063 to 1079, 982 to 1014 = 1.21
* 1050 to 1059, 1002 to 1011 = 1.23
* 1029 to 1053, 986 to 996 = 1.23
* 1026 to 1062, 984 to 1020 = 1.18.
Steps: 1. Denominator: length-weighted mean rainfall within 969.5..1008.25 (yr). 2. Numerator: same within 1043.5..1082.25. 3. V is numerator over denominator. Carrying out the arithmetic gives 1.21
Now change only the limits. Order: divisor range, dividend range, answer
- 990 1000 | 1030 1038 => 1.25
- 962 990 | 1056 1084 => 1.21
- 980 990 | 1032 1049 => 1.20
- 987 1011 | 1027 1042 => 1.23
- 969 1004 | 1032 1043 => 1.21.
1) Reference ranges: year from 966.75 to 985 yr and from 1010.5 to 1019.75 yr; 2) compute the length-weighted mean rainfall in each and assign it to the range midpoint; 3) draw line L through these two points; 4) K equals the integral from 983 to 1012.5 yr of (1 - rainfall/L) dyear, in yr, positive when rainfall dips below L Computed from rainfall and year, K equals 2.1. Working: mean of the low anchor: 16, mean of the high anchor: 17.4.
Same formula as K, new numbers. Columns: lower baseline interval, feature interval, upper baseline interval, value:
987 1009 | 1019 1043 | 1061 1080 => -2.08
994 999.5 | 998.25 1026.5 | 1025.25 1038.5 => 0.43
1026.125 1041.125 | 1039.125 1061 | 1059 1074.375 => 0.34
